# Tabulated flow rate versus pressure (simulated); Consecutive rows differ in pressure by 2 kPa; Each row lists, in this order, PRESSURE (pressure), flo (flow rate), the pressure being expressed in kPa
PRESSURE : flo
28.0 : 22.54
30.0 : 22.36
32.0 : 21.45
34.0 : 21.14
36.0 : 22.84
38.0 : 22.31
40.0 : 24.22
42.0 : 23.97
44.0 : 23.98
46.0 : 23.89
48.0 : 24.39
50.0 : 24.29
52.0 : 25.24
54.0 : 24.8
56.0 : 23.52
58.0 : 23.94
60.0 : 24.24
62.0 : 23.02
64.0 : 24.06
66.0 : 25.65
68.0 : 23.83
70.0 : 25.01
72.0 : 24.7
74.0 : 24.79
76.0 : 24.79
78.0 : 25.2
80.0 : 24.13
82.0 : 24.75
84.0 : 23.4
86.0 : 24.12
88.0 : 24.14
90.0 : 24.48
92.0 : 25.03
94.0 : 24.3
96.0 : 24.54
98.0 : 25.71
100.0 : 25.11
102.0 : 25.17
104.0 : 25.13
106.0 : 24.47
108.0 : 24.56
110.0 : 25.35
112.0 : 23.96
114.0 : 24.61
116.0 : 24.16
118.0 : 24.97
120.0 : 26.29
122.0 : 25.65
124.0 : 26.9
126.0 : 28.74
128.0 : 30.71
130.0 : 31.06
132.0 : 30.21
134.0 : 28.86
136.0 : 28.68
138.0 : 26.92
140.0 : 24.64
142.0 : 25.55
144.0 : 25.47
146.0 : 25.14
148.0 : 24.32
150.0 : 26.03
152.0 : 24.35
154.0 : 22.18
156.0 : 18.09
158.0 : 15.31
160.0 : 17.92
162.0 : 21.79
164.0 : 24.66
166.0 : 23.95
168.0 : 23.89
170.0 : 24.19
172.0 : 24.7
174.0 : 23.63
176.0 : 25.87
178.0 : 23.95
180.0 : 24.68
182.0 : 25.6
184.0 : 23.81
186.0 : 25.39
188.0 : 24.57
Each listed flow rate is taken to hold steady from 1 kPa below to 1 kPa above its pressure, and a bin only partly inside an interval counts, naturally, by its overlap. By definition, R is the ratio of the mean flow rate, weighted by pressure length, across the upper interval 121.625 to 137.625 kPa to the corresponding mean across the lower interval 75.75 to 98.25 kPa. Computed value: 1.18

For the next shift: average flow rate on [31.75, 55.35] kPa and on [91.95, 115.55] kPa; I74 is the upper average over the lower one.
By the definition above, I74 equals 1.05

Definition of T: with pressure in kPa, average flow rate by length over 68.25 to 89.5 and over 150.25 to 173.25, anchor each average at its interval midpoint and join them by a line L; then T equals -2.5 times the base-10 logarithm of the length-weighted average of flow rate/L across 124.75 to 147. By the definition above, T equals -0.21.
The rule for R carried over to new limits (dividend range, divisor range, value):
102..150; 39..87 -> 1.08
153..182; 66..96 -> 0.92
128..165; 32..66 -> 1.04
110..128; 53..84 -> 1.06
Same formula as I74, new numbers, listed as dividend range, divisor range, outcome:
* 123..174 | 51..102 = 1.02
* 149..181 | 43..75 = 0.94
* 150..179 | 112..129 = 0.86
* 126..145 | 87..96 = 1.15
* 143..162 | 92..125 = 0.88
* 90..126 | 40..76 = 1.03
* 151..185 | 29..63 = 0.97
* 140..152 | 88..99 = 1.02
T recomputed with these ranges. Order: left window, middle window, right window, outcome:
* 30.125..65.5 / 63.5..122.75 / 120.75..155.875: 0.015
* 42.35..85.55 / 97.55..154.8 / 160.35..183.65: -0.080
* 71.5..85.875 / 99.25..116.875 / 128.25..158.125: 0.011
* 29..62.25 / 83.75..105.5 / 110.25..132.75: 0.045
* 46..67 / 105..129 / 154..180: -0.115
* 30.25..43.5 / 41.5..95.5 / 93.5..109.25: -0.027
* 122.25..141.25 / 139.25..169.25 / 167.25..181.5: 0.152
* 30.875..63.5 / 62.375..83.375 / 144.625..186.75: -0.049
